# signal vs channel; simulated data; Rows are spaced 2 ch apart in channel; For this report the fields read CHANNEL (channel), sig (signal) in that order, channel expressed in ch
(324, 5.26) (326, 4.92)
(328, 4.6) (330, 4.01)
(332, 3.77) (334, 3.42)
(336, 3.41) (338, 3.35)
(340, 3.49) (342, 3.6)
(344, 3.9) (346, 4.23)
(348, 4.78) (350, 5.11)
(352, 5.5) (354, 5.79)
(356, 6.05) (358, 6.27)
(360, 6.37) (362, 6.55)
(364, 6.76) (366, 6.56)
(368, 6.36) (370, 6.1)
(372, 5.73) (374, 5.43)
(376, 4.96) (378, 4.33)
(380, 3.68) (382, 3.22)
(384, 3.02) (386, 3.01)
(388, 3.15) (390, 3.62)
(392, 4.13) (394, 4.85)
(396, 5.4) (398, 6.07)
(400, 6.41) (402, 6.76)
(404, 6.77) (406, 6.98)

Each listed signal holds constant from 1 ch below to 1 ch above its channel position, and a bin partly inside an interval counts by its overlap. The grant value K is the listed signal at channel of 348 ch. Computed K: 4.78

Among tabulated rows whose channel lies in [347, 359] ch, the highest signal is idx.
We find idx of 6.27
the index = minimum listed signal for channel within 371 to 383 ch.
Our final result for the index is 3.22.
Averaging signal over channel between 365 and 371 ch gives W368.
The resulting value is 6.34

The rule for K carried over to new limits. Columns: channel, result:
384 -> 3.02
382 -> 3.22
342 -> 3.6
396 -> 5.4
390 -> 3.62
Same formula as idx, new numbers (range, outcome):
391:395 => 4.85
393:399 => 6.07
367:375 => 6.36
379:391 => 3.68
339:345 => 3.9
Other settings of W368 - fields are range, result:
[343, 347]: 4.07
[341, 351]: 4.32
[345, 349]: 4.51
